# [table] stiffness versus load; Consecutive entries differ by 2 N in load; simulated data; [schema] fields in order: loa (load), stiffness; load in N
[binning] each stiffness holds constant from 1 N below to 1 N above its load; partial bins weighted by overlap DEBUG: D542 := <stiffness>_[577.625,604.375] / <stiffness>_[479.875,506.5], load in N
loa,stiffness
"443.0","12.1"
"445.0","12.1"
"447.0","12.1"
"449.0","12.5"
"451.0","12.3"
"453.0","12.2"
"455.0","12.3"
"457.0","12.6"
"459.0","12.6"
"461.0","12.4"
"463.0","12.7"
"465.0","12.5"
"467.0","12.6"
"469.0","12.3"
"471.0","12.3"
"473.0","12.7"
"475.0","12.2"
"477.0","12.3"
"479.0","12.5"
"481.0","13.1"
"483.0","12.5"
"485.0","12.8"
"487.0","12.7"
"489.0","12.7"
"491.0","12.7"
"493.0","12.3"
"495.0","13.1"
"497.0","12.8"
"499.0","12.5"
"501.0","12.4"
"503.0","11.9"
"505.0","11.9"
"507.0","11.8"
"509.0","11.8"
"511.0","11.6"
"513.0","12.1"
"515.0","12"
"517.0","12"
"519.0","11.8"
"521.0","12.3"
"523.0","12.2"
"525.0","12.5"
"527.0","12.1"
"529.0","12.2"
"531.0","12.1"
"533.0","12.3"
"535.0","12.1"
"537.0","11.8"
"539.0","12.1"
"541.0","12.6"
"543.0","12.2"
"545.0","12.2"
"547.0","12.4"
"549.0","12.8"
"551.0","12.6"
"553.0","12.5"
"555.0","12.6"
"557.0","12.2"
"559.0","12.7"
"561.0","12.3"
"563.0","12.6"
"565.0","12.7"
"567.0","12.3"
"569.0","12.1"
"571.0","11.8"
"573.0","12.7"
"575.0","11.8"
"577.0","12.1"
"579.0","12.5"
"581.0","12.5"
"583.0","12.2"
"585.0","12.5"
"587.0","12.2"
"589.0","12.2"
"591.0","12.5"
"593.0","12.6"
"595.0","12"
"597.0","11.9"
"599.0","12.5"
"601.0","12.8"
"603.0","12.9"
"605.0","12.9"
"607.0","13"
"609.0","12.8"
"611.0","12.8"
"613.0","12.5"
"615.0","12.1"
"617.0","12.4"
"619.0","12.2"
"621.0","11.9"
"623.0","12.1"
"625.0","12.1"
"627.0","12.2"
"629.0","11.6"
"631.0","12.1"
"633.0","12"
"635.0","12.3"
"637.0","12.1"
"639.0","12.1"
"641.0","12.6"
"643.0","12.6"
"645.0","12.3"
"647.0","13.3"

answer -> 1.0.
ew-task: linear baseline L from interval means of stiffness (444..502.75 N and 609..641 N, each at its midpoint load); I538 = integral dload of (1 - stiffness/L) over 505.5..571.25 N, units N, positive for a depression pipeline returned 0.8 N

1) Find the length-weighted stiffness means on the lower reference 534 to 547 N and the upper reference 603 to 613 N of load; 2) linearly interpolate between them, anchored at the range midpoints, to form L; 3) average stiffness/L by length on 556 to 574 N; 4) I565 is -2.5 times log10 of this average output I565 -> 0.00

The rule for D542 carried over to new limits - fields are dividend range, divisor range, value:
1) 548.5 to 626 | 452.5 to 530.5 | 1.00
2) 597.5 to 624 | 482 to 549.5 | 1.02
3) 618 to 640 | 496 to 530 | 1.00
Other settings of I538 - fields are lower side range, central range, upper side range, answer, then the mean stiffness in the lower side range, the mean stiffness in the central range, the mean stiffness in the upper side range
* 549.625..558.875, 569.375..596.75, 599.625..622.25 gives 0.6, 12.5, 12.3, 12.6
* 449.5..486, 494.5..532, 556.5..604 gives 0.9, 12.5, 12.2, 12.4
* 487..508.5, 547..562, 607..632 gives -0.2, 12.4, 12.5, 12.3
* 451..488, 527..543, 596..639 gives 0.3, 12.5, 12.2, 12.3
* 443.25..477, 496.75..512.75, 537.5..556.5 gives 0.5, 12.4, 12.1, 12.4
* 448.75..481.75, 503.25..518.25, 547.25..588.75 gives 0.7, 12.5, 11.9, 12.4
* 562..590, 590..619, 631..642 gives -0.7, 12.3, 12.5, 12.2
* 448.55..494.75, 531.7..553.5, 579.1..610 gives 0.3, 12.5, 12.3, 12.5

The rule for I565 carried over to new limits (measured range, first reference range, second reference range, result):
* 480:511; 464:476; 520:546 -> -0.01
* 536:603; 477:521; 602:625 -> 0.01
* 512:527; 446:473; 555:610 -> 0.03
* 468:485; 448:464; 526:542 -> -0.01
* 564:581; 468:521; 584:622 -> 0.01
